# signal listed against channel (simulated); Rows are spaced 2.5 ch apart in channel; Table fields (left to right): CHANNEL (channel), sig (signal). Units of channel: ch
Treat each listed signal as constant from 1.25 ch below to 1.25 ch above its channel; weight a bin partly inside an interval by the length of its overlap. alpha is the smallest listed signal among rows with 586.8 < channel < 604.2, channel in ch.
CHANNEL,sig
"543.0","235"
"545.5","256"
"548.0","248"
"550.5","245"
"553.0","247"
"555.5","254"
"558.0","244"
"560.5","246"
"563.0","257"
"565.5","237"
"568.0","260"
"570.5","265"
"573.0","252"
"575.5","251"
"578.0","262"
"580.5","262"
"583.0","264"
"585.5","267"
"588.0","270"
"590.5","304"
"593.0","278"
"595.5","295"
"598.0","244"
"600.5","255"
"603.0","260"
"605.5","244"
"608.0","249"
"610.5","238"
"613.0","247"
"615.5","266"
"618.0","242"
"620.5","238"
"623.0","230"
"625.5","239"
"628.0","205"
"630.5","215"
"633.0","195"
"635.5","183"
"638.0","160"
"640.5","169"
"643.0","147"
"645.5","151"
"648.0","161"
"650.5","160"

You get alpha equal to 244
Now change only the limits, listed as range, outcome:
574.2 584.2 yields 251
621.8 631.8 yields 205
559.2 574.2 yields 237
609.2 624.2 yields 230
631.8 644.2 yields 147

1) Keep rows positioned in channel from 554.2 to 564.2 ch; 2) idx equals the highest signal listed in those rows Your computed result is 257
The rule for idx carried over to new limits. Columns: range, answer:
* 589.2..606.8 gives 304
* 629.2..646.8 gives 215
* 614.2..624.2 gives 266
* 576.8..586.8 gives 267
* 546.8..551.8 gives 248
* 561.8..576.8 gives 265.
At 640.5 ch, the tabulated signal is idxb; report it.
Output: 169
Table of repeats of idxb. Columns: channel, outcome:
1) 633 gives 195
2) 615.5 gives 266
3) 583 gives 264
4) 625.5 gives 239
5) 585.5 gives 267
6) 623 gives 230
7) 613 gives 247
